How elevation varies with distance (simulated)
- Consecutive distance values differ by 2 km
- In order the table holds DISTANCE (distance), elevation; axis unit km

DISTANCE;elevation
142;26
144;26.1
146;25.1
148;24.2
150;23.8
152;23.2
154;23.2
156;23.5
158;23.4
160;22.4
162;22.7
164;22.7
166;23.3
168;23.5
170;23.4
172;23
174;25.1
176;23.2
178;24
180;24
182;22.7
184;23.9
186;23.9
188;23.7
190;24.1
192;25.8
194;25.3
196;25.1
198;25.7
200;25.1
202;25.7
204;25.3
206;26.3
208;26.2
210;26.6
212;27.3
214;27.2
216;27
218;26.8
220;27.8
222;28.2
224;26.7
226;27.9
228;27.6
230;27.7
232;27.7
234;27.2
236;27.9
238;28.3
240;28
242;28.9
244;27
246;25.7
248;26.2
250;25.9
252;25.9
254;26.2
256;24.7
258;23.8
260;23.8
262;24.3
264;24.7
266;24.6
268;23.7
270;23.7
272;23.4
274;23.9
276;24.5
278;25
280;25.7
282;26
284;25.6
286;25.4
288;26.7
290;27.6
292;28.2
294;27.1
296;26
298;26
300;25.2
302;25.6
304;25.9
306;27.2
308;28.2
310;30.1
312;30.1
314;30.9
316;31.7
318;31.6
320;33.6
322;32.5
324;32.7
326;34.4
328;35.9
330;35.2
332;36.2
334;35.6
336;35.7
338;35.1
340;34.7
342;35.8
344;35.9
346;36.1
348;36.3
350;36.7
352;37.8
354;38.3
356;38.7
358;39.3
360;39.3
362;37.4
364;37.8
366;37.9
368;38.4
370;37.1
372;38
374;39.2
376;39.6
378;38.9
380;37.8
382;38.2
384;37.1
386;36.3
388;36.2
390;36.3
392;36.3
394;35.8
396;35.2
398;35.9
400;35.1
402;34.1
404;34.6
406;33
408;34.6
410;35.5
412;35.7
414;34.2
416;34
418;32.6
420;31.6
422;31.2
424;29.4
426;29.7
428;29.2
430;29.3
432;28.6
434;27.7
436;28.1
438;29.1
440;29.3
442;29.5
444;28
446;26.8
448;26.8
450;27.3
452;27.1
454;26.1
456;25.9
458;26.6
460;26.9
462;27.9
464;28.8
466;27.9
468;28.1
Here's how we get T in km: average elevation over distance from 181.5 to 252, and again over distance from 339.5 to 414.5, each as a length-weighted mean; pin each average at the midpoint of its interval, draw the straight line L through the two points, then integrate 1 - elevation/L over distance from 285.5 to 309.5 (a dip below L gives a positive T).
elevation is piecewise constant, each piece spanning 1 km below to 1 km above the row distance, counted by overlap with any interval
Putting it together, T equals 3.73 km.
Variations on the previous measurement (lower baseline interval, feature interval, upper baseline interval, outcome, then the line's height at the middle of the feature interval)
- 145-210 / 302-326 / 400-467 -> -2.7 km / 27.3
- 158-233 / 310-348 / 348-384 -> 1.4 km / 35.4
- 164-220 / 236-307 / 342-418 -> 9.7 km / 29.9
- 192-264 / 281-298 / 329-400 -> 2.5 km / 31.2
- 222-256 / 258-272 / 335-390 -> 2.5 km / 29.3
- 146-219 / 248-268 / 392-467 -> 1.1 km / 26.4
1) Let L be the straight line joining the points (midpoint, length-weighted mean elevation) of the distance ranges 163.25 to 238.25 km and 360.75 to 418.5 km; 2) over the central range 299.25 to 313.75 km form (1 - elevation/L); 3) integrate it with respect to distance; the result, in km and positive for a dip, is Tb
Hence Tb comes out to 1.8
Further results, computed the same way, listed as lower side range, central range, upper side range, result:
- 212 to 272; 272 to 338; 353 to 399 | 5.23 km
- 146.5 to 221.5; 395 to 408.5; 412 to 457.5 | -2.82 km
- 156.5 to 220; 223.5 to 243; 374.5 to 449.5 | -1.07 km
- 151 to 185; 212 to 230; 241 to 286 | -2.26 km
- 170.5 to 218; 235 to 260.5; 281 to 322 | 0.16 km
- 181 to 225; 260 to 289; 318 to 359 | 5.84 km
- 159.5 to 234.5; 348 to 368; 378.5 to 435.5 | -3.95 km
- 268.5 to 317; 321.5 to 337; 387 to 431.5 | -3.25 km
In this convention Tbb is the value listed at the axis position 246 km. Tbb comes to 25.7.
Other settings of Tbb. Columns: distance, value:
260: 23.8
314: 30.9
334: 35.6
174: 25.1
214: 27.2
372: 38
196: 25.1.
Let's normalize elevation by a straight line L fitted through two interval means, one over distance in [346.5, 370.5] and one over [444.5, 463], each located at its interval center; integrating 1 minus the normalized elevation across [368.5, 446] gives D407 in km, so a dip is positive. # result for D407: -3.3 km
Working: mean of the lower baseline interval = 37.9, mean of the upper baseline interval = 26.9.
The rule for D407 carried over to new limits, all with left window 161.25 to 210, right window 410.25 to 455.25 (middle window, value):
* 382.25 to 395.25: -3.5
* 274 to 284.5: 0.5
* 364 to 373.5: -3.2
